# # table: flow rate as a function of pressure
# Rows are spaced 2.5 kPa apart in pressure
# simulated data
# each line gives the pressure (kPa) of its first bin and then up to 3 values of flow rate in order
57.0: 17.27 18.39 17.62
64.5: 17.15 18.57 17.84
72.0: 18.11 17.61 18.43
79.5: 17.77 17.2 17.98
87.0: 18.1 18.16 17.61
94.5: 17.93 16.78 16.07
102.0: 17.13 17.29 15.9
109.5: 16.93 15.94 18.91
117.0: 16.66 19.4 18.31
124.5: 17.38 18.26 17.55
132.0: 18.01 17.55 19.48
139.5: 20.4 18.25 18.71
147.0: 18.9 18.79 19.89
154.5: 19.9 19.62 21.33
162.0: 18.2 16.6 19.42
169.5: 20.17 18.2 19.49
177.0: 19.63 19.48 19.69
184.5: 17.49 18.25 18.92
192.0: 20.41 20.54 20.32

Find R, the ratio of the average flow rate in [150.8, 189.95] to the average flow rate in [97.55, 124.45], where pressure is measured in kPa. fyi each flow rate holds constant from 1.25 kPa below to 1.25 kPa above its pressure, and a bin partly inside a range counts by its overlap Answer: 1.1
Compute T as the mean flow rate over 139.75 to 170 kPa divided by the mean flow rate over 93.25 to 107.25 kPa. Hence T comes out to 1.1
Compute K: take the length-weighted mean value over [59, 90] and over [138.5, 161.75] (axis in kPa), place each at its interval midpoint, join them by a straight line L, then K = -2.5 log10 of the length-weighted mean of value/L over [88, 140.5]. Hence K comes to 0.062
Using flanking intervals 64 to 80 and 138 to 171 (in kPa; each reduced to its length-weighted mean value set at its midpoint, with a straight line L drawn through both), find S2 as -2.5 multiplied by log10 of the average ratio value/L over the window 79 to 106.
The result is 0.05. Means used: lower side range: 18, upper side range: 19.2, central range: 17.4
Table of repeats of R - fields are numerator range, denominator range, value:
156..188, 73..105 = 1.09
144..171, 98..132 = 1.11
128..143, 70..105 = 1.05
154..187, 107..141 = 1.06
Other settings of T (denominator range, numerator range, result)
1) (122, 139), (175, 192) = 1.05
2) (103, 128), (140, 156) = 1.09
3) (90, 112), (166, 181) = 1.15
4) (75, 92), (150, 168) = 1.08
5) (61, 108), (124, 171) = 1.08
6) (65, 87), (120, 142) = 1.03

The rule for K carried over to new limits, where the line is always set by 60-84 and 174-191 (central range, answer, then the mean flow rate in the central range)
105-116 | 0.080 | 16.9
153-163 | -0.060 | 19.8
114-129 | 0.016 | 18.1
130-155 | -0.020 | 18.9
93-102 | 0.070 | 17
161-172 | 0.015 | 18.6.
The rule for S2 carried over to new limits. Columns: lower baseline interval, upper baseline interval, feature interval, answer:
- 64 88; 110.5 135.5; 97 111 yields 0.07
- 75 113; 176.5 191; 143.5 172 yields -0.04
